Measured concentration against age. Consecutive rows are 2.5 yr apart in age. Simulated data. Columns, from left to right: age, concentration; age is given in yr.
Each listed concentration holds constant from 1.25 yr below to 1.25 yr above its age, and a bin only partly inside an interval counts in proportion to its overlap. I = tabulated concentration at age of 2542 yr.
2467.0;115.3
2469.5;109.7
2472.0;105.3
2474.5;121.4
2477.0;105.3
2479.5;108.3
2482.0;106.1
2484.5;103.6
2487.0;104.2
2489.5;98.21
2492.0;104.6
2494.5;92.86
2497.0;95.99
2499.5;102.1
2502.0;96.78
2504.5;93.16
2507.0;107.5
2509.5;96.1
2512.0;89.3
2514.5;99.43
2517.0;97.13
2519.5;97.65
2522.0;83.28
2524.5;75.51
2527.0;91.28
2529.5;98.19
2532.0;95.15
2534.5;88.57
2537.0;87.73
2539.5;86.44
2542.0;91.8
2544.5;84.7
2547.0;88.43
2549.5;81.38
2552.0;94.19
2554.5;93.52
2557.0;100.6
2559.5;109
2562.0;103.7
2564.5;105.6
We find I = 91.8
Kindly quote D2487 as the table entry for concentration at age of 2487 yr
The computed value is 104.2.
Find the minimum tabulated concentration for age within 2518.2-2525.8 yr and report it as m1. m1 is 75.51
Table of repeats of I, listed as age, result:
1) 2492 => 104.6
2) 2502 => 96.78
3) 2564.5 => 105.6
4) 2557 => 100.6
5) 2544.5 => 84.7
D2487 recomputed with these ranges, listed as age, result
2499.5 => 102.1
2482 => 106.1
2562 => 103.7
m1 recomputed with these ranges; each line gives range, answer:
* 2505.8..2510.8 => 96.1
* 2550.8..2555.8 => 93.52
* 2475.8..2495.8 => 92.86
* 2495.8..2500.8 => 95.99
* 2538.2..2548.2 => 84.7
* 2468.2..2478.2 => 105.3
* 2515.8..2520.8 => 97.13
